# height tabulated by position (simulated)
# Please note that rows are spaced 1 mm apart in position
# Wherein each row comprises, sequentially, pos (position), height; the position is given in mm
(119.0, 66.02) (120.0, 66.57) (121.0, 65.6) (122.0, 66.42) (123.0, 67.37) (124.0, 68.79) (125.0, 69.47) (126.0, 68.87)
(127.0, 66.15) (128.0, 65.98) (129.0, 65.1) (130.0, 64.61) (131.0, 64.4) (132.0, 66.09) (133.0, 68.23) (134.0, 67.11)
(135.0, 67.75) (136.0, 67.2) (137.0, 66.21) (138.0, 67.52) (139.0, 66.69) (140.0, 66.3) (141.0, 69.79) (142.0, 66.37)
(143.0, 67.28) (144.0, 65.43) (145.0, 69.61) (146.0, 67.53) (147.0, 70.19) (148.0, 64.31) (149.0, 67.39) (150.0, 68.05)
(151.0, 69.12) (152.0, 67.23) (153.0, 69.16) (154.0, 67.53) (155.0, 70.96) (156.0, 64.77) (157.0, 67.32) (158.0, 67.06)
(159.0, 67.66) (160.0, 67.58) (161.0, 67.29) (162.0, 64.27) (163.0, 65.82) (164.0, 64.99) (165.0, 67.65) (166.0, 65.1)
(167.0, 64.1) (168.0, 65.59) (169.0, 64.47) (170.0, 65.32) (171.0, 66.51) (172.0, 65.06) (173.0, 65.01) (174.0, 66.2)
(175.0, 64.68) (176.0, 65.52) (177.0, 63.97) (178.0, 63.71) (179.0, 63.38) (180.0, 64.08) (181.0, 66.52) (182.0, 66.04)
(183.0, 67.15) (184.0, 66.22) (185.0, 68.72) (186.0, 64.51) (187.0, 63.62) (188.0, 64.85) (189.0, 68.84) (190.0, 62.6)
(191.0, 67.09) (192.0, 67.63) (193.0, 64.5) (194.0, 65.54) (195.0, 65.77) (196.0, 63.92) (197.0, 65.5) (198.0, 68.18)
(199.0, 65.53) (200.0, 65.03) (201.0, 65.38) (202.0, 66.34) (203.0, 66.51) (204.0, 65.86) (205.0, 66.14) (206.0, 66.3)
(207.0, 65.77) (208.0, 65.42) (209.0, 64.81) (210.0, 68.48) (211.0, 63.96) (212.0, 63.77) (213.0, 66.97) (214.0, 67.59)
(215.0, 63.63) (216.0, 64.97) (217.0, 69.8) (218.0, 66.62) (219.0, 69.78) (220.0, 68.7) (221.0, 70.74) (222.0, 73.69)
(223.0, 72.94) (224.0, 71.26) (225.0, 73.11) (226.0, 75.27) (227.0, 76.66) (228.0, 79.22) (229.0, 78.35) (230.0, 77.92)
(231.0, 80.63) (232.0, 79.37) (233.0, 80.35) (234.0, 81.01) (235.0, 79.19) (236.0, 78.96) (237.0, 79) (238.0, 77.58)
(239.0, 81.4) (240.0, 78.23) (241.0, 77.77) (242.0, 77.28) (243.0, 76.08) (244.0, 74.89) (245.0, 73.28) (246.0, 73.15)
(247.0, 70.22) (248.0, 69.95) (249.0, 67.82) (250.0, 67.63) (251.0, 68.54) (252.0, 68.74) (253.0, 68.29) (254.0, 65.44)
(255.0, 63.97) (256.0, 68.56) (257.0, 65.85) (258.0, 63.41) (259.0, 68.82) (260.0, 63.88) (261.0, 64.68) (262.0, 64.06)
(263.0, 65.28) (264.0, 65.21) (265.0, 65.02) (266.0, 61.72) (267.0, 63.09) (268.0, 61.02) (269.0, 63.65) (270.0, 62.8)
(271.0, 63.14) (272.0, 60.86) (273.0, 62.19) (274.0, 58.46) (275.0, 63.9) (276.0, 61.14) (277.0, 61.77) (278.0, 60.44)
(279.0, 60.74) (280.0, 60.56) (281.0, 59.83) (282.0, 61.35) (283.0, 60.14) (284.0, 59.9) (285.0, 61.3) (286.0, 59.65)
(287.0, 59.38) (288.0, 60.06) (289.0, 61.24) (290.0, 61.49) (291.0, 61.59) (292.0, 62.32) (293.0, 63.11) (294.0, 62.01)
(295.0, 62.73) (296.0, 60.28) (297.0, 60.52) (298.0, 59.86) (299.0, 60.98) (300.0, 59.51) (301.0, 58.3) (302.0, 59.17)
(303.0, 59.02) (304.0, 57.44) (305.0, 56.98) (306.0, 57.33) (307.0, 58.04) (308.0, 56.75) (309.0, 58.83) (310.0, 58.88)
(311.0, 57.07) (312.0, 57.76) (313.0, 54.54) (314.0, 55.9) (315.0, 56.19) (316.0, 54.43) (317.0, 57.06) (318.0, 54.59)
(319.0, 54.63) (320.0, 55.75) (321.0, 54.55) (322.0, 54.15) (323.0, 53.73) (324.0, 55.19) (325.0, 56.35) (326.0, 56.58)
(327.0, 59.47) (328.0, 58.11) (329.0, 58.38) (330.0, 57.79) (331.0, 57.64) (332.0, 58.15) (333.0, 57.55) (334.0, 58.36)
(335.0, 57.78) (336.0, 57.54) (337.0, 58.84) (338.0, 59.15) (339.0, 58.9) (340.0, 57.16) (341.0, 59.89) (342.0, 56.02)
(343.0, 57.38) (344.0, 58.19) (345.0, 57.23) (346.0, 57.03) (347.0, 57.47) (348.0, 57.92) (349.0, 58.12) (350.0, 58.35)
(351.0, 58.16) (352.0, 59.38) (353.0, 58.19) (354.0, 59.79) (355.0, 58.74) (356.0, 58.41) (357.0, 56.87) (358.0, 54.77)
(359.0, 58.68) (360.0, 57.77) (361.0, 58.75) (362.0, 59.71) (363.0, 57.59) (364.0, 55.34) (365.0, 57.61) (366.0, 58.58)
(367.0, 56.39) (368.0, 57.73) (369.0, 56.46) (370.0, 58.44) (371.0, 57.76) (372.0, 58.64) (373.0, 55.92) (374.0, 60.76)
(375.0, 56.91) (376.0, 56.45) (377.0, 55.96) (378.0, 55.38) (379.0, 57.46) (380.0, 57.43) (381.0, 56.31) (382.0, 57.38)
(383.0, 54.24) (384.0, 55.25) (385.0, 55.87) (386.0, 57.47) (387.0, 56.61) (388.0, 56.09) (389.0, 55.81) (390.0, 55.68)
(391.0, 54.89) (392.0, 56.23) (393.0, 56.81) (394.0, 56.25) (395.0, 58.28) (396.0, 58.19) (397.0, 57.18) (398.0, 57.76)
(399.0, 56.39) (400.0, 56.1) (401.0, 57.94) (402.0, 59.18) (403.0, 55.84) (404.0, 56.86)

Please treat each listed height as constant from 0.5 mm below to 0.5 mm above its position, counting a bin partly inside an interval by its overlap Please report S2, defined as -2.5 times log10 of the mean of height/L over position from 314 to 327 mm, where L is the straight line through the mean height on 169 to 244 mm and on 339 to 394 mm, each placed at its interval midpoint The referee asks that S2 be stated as 0.10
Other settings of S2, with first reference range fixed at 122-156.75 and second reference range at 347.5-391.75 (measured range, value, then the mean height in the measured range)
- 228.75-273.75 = -0.13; 70.3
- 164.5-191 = 0.00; 65.4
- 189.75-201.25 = -0.01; 65.6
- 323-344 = 0.02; 57.7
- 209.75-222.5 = -0.06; 67.6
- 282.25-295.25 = -0.01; 61.1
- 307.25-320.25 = 0.06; 56.4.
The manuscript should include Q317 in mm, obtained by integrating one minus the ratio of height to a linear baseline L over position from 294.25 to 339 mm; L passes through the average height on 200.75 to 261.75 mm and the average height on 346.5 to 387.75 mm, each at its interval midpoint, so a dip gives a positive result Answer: 3.49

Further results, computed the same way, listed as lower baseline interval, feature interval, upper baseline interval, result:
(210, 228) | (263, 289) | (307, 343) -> 0.5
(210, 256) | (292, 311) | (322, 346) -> 0.9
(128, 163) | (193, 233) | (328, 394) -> -3.2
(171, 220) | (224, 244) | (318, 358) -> -4.6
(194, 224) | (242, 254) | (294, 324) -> -1.4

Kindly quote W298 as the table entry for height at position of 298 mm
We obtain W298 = 59.86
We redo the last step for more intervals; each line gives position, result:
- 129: 65.1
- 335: 57.78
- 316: 54.43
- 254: 65.44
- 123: 67.37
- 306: 57.33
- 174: 66.2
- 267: 63.09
